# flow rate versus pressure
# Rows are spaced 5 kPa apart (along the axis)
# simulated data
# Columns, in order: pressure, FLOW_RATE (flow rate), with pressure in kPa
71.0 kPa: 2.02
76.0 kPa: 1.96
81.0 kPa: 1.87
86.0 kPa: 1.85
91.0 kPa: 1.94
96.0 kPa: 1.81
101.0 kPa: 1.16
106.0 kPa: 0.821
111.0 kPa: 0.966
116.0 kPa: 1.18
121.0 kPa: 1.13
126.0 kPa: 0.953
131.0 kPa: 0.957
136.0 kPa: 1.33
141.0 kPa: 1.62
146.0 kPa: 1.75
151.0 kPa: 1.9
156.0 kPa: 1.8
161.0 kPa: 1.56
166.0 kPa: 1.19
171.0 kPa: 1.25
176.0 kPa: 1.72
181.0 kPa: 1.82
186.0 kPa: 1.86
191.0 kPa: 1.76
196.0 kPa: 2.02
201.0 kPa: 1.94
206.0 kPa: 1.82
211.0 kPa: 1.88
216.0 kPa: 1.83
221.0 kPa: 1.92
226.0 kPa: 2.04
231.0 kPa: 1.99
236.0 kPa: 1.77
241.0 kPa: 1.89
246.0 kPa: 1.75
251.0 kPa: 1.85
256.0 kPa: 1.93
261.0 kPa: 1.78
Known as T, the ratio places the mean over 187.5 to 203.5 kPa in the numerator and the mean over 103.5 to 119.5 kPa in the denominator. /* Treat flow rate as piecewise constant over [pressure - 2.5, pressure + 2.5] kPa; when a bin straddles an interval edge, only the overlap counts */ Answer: 1.9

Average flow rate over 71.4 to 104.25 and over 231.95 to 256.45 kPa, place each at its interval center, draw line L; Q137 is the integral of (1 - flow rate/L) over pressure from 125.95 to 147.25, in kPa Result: 5.3 kPa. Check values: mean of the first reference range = 1.76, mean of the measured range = 1.34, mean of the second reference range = 1.84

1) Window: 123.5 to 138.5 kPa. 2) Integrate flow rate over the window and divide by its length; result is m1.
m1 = 1.08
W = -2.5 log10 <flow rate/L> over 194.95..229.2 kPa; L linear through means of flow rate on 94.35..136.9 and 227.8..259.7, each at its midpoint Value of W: -0.14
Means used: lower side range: 1.12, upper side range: 1.86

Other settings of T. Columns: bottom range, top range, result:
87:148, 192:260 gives 1.44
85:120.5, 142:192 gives 1.22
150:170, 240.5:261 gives 1.18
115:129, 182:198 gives 1.74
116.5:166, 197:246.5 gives 1.33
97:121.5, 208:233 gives 1.77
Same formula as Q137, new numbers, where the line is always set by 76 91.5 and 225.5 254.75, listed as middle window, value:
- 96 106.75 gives 3.9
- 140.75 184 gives 5.9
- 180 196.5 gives 0.3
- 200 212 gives 0.0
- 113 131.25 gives 8.0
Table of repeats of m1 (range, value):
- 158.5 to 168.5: 1.38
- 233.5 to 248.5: 1.8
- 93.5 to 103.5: 1.49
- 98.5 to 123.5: 1.05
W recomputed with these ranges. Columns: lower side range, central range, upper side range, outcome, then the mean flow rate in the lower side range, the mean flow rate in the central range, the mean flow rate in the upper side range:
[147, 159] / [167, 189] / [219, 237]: 0.15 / 1.83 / 1.63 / 1.94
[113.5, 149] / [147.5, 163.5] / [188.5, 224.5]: -0.19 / 1.28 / 1.75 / 1.89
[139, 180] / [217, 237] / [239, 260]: -0.09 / 1.61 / 1.93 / 1.85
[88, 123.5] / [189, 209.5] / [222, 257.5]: -0.11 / 1.29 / 1.89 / 1.89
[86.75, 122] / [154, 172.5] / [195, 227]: 0.13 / 1.32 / 1.45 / 1.91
